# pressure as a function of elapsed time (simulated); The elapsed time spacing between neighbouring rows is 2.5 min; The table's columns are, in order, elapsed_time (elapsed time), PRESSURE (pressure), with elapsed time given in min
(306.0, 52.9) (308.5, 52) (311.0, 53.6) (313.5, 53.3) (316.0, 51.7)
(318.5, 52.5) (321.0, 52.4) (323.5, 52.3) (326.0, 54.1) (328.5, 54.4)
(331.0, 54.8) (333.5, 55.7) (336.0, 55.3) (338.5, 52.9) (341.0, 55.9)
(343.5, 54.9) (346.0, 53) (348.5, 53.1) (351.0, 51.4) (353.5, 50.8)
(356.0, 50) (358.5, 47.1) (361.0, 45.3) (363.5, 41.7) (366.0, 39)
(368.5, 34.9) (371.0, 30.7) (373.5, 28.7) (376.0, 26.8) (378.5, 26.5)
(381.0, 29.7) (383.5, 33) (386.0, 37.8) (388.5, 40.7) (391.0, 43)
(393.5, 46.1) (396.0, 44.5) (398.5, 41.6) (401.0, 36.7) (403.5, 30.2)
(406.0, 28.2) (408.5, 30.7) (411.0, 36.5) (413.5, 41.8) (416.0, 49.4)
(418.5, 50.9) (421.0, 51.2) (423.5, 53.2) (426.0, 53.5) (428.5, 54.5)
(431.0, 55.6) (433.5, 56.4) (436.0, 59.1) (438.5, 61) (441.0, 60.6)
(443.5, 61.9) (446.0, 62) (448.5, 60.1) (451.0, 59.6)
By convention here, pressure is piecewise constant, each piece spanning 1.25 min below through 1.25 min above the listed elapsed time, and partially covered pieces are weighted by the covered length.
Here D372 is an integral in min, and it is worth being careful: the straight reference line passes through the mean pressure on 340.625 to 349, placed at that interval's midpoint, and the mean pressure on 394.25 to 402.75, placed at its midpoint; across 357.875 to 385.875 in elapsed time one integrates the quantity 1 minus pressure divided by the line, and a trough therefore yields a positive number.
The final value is 7.56 min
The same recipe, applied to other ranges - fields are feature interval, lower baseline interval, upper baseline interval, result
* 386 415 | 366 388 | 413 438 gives 2.3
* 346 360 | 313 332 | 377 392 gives -2.0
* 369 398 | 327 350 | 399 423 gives 6.3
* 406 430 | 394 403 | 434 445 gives 2.1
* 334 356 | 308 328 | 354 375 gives -3.9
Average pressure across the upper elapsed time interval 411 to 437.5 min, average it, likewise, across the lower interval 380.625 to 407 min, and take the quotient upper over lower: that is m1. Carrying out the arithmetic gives 1.4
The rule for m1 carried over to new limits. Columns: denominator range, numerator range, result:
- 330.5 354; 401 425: 0.77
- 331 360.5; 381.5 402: 0.76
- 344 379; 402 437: 1.10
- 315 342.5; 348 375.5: 0.78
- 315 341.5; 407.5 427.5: 0.86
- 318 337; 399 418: 0.69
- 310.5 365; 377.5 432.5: 0.80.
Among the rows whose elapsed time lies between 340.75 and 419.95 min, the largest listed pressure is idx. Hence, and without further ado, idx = 55.9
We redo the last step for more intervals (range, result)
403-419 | 50.9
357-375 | 47.1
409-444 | 61.9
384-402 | 46.1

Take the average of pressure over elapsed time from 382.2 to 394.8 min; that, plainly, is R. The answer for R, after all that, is 40.1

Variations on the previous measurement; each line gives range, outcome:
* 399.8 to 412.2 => 32.4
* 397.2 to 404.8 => 36.2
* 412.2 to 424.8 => 49.3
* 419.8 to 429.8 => 53.1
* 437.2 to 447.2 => 61.4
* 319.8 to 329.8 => 53.3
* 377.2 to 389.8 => 33.6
